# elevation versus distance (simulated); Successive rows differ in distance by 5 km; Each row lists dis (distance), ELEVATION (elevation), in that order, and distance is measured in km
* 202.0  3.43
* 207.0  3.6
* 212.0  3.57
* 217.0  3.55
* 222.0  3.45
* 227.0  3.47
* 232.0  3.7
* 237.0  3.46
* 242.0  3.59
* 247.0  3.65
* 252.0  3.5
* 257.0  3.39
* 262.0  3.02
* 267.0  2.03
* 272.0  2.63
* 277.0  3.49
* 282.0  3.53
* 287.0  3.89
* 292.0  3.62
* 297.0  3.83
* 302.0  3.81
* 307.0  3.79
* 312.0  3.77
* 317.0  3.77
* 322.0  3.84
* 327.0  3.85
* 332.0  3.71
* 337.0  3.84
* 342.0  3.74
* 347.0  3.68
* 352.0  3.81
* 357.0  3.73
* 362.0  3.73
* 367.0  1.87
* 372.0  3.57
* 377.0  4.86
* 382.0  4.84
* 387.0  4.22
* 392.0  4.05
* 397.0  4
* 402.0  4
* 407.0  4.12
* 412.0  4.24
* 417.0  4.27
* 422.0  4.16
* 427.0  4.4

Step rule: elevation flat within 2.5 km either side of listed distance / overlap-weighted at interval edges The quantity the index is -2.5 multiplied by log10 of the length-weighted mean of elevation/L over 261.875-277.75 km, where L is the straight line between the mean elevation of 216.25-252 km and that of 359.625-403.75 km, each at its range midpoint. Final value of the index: 0.33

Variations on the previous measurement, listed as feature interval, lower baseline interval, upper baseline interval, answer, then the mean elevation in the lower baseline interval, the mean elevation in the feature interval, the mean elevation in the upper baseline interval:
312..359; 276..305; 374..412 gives 0.05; 3.71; 3.77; 4.29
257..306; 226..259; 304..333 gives 0.11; 3.54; 3.33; 3.79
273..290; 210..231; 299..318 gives 0.05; 3.52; 3.55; 3.79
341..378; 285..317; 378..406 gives 0.15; 3.78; 3.57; 4.25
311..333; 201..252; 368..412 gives 0.03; 3.55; 3.79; 4.13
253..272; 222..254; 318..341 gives 0.26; 3.55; 2.84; 3.8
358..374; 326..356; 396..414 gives 0.25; 3.77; 3.1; 4.09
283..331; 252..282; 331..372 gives -0.17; 3.01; 3.79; 3.51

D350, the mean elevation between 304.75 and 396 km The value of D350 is 3.82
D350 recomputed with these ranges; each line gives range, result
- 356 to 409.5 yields 3.91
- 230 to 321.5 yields 3.48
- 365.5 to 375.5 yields 3.02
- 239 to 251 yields 3.6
